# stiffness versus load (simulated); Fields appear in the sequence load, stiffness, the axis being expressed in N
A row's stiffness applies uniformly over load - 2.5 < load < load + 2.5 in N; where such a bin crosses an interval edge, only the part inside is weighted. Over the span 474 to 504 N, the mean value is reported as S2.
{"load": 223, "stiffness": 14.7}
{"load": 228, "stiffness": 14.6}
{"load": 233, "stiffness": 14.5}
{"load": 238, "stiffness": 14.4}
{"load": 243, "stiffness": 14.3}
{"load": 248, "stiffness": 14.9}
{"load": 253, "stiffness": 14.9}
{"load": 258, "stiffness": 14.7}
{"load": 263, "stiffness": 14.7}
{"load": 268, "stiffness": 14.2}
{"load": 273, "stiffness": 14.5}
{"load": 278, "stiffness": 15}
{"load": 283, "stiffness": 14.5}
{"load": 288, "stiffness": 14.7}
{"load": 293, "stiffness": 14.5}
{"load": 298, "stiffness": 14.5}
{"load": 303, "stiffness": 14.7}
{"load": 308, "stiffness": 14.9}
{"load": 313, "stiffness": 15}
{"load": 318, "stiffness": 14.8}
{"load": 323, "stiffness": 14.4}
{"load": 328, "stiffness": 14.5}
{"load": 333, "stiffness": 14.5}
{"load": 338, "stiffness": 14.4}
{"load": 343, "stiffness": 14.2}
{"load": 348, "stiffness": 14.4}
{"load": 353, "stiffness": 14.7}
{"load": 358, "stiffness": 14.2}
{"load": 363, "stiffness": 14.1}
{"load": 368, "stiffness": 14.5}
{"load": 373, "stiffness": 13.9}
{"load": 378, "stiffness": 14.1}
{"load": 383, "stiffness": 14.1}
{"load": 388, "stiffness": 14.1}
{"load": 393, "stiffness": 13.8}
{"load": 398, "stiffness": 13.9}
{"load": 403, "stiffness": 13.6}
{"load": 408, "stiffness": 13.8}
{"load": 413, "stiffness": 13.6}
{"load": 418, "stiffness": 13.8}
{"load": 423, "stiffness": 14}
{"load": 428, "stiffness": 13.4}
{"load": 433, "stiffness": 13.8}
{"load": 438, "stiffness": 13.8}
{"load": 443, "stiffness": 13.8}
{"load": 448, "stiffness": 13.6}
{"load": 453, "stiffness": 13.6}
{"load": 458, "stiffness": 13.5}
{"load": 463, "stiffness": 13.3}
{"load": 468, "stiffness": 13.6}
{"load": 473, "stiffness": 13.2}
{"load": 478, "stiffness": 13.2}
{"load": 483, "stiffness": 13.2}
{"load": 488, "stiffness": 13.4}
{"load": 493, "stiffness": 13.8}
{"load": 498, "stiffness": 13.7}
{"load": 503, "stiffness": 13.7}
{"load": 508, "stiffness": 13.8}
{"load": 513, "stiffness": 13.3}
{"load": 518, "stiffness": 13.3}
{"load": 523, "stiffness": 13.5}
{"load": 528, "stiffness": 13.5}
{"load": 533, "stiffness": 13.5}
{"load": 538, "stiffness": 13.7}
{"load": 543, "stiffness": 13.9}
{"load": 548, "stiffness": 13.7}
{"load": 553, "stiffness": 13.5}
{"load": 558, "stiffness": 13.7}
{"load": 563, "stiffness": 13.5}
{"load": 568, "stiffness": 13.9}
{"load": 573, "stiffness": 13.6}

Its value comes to 13.5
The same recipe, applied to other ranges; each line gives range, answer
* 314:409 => 14.2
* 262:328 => 14.6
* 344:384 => 14.3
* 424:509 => 13.6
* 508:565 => 13.6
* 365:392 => 14.1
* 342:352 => 14.4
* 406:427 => 13.8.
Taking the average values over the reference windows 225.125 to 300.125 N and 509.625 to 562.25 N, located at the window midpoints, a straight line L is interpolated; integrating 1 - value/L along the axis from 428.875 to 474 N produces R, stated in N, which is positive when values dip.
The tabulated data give 1.0 N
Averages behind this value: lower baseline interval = 14.6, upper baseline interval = 13.6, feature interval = 13.6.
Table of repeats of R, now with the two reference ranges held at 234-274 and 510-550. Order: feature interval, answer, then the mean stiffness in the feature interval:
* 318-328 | -0.1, 14.5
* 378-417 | 0.5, 13.9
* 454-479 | 0.7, 13.4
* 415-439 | 0.3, 13.8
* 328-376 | -0.4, 14.3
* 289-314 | -0.5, 14.7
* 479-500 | 0.3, 13.5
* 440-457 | 0.2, 13.7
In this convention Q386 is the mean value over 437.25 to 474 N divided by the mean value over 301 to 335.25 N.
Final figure 0.9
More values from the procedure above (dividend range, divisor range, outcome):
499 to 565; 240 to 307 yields 0.93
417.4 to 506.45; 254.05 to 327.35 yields 0.93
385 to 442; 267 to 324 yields 0.94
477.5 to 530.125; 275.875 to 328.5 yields 0.92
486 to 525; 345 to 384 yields 0.95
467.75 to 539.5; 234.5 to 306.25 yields 0.92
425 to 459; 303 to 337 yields 0.93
